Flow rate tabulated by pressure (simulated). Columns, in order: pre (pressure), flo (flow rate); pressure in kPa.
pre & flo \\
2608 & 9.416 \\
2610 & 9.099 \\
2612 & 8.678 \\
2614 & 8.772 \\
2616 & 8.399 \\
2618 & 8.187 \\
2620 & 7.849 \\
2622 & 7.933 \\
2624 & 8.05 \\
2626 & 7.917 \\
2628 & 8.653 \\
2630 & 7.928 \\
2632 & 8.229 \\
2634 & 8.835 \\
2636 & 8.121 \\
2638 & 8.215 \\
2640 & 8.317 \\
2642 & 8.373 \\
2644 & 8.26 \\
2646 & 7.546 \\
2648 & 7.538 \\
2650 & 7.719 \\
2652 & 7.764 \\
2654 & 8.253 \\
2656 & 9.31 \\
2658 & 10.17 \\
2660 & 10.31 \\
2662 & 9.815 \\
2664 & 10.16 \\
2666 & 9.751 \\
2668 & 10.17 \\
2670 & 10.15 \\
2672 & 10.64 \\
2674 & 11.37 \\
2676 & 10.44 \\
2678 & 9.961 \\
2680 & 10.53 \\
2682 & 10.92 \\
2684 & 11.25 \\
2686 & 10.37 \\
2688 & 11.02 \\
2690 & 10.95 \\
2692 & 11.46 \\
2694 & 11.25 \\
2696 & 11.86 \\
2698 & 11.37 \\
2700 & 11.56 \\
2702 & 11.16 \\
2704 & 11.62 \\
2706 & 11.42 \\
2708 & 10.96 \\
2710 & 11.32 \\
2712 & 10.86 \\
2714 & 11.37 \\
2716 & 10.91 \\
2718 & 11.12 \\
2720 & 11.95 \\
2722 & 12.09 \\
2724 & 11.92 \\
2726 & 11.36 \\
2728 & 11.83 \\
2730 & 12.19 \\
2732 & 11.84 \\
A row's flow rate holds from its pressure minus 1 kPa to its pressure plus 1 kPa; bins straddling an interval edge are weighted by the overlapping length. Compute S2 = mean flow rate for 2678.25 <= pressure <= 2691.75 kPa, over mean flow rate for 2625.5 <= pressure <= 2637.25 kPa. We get 1.3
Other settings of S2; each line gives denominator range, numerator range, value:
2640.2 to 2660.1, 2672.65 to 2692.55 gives 1.28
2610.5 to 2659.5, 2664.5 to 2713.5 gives 1.31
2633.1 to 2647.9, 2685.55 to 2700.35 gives 1.37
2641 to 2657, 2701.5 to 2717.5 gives 1.38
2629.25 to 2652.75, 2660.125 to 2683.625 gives 1.29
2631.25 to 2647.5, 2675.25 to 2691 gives 1.30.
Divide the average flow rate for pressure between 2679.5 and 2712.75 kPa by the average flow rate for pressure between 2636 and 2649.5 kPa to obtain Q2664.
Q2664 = 1.39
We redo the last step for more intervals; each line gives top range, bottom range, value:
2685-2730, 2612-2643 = 1.38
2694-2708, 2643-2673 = 1.25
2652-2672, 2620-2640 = 1.19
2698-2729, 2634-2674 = 1.26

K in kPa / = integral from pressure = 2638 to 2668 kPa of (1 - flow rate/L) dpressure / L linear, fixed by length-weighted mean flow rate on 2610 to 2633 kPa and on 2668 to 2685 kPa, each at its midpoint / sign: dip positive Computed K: 2.5 kPa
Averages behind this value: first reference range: 8.27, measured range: 8.83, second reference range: 10.6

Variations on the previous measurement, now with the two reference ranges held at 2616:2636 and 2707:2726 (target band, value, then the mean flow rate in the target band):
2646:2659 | 1.1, 8.39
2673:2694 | -1.3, 10.8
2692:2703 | -0.7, 11.4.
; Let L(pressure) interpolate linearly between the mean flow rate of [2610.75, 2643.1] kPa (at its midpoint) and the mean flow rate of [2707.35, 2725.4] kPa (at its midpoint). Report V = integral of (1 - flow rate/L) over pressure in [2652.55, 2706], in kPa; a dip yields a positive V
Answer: -2.6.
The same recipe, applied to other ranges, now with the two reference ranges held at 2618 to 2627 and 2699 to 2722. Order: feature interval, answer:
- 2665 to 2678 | -0.7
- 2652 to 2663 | -0.1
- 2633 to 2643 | 0.2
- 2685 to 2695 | -0.4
